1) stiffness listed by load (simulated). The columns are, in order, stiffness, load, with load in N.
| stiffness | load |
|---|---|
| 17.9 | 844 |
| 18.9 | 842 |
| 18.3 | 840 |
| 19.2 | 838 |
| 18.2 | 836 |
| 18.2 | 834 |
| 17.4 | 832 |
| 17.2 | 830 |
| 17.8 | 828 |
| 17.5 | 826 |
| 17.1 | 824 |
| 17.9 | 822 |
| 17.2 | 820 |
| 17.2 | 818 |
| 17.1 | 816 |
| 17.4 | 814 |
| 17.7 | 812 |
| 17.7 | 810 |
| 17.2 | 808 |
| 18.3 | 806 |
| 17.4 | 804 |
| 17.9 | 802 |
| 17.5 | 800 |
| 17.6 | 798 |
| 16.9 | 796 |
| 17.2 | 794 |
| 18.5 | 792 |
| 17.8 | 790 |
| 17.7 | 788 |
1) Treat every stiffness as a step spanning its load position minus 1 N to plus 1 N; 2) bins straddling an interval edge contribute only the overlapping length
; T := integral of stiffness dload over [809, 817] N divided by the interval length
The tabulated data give 17.5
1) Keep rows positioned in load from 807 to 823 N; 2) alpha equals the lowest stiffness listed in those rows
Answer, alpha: 17.1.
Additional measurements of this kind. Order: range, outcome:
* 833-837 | 18.2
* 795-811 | 16.9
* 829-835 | 17.2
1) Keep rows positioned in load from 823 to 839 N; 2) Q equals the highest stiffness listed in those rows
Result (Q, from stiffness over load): 19.2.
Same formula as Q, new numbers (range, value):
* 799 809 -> 18.3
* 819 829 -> 17.9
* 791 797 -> 18.5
